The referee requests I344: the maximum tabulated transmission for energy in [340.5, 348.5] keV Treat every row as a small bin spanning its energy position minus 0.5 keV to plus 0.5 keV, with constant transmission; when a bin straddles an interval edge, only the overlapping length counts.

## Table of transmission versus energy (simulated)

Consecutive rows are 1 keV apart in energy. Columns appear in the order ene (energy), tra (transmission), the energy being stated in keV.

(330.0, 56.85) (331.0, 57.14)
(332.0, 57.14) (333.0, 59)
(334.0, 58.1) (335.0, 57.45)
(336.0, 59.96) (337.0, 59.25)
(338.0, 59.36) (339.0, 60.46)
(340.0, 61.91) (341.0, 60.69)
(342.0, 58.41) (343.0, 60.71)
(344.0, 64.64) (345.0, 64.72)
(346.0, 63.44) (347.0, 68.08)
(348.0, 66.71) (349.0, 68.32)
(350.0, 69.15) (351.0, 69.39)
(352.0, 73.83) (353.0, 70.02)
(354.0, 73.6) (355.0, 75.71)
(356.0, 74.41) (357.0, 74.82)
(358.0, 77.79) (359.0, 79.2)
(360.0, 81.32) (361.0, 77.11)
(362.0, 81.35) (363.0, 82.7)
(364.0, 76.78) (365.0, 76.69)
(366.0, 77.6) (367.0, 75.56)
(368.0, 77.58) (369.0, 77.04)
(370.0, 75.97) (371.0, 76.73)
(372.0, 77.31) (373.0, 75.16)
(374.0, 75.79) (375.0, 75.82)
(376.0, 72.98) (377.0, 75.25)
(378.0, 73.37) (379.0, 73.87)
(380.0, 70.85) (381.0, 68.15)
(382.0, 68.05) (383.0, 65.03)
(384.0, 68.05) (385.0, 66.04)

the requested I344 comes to 68.08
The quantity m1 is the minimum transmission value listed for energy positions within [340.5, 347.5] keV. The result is 58.41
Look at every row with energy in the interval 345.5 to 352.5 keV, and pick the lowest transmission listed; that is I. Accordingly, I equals 63.44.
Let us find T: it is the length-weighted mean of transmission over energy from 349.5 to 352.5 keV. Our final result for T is 70.8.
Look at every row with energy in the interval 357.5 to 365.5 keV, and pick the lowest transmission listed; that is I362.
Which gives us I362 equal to 76.69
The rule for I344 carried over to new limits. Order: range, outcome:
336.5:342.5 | 61.91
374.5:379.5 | 75.82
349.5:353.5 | 73.83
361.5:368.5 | 82.7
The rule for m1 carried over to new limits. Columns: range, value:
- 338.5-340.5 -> 60.46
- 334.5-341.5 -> 57.45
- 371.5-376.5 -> 72.98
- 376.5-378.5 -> 73.37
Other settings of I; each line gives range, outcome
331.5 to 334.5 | 57.14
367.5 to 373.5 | 75.16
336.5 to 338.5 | 59.25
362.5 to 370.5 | 75.56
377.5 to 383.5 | 65.03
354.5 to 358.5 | 74.41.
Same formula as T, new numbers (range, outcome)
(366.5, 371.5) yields 76.6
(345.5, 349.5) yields 66.6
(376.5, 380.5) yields 73.3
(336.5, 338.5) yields 59.3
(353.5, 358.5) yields 75.3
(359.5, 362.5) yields 79.9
